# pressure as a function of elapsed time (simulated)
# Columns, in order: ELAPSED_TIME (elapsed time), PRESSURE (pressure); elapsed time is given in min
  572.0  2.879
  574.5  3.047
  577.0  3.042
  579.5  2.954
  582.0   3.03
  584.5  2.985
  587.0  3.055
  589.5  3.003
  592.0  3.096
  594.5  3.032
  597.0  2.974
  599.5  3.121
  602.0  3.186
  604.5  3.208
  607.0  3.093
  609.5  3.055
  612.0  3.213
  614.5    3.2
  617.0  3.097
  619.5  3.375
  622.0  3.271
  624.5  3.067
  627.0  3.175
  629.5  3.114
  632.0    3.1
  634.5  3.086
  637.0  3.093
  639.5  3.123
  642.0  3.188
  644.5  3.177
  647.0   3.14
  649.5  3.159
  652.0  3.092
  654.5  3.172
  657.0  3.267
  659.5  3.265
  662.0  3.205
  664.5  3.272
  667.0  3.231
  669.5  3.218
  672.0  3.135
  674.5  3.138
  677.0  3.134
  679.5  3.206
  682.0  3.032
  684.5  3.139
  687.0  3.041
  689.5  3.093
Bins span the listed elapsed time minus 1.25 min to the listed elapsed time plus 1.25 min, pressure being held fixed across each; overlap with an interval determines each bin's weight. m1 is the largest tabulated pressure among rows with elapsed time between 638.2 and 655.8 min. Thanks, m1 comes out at 3.188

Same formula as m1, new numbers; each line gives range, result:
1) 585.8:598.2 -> 3.096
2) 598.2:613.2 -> 3.213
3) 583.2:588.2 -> 3.055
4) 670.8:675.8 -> 3.138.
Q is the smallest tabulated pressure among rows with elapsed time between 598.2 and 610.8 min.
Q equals 3.055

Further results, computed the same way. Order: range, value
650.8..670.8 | 3.092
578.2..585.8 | 2.954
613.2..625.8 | 3.067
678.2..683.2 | 3.032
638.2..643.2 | 3.123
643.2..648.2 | 3.14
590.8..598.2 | 2.974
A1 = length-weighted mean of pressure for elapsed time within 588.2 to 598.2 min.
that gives 3.03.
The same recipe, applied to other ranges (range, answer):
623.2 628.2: 3.12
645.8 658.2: 3.17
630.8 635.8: 3.09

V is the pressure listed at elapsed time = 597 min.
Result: 2.974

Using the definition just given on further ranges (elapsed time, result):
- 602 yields 3.186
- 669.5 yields 3.218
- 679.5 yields 3.206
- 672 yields 3.135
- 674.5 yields 3.138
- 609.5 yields 3.055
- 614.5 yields 3.2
